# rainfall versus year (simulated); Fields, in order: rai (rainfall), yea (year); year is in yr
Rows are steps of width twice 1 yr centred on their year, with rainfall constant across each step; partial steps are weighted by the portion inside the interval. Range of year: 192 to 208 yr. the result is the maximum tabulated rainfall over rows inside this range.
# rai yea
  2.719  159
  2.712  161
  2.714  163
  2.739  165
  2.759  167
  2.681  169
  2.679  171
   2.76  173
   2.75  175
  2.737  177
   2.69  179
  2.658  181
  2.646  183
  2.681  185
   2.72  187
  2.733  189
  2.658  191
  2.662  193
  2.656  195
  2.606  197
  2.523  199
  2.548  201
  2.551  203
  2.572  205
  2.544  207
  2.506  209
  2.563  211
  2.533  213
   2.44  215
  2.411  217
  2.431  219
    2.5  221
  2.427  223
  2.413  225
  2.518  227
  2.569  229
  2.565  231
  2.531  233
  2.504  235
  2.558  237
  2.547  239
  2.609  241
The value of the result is 2.662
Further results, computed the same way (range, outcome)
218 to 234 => 2.569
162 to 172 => 2.759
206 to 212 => 2.563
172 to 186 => 2.76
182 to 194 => 2.733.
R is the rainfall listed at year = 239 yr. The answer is 2.547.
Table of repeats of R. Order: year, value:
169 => 2.681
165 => 2.739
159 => 2.719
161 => 2.712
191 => 2.658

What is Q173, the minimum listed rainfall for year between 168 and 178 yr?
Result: 2.679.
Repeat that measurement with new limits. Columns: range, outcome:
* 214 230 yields 2.411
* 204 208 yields 2.544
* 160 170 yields 2.681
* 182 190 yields 2.646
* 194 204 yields 2.523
